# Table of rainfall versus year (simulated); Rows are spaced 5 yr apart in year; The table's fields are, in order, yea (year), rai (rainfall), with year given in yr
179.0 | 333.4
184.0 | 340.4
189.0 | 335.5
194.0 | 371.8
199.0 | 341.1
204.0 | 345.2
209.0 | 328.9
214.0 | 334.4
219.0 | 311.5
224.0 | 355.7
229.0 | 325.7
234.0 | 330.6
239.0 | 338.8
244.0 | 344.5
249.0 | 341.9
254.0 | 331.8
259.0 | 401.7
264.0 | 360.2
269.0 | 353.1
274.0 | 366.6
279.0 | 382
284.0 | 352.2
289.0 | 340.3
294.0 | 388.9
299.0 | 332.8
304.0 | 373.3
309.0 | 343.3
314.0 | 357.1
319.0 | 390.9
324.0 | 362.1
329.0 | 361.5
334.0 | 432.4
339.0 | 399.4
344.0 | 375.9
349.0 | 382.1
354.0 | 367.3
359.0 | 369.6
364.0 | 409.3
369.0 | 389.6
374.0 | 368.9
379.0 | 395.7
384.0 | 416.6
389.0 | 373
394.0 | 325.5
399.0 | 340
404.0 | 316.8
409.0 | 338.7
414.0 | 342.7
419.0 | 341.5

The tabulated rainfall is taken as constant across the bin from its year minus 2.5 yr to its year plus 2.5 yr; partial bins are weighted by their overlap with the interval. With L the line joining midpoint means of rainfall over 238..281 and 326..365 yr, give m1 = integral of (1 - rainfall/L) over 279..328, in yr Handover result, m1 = 1.5 yr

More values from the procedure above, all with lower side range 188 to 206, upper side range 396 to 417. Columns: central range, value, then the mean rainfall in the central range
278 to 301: -1.0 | 358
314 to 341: -3.6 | 386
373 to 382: -1.3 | 386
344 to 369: -3.3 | 382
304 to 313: -0.3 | 354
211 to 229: 0.8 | 333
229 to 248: 0.5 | 337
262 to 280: -1.0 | 364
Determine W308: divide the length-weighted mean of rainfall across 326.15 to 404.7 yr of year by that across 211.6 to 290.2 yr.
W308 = 1.08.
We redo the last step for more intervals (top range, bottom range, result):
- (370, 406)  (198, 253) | 1.08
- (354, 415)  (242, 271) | 1.03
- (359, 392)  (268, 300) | 1.08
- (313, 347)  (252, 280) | 1.05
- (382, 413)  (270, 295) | 0.96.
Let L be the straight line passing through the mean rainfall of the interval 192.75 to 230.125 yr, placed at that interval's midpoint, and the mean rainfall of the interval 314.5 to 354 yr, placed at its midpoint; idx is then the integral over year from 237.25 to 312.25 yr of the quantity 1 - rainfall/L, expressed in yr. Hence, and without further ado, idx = 1.0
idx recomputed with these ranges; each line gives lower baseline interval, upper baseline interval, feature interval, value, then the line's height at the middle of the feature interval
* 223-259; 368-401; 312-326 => -0.47 yr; 359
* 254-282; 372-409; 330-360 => -1.96 yr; 364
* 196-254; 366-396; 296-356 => -1.47 yr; 364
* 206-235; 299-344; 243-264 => -0.64 yr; 346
